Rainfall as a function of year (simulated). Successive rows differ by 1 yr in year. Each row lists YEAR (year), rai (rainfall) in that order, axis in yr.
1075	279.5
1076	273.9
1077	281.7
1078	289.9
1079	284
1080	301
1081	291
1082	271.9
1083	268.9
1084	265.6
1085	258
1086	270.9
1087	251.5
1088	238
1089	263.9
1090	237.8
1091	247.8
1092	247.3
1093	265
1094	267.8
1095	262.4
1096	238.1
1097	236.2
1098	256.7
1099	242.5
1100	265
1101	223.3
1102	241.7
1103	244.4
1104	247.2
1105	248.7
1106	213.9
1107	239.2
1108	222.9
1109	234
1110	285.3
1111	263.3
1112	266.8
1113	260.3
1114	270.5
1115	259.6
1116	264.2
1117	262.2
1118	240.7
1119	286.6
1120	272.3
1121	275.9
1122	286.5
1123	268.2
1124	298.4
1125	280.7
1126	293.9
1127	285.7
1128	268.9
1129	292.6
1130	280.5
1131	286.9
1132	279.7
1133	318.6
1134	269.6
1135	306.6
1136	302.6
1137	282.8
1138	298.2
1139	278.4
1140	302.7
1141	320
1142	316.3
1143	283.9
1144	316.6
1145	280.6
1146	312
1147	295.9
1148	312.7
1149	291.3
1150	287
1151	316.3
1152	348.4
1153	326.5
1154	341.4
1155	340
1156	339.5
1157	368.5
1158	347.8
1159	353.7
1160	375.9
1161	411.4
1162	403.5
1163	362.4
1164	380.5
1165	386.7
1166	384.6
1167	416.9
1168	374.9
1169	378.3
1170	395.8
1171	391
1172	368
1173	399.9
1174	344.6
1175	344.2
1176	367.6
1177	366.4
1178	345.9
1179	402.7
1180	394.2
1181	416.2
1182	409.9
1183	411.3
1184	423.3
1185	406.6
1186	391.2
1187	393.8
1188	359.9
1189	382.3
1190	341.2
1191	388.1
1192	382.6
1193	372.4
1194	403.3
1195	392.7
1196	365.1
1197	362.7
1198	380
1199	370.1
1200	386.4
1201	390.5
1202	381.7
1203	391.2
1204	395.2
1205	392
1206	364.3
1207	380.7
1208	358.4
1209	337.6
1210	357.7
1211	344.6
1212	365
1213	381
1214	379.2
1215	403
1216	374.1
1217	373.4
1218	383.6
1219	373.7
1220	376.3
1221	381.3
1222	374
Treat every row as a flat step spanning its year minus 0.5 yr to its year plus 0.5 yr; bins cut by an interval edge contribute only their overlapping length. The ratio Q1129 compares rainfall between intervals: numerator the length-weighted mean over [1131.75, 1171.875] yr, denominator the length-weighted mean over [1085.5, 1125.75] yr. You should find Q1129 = 1.3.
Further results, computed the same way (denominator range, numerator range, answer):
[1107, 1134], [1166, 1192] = 1.41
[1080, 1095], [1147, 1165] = 1.33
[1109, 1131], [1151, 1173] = 1.35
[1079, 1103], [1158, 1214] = 1.48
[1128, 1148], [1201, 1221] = 1.27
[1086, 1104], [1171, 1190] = 1.54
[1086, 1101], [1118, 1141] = 1.14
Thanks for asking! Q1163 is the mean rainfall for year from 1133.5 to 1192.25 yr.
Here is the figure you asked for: 353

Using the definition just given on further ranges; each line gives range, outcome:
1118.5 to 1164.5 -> 312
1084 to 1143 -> 267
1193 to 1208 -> 381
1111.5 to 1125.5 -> 271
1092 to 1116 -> 250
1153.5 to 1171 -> 375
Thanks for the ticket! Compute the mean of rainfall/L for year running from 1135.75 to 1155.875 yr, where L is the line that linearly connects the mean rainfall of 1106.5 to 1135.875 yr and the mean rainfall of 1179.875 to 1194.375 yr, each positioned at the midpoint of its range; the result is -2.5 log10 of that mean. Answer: 0.032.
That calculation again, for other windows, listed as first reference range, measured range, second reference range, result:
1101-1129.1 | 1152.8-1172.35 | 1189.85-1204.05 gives -0.13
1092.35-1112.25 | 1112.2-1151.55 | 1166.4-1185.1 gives 0.06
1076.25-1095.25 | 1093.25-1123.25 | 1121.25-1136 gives 0.09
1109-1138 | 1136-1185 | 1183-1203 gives -0.05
